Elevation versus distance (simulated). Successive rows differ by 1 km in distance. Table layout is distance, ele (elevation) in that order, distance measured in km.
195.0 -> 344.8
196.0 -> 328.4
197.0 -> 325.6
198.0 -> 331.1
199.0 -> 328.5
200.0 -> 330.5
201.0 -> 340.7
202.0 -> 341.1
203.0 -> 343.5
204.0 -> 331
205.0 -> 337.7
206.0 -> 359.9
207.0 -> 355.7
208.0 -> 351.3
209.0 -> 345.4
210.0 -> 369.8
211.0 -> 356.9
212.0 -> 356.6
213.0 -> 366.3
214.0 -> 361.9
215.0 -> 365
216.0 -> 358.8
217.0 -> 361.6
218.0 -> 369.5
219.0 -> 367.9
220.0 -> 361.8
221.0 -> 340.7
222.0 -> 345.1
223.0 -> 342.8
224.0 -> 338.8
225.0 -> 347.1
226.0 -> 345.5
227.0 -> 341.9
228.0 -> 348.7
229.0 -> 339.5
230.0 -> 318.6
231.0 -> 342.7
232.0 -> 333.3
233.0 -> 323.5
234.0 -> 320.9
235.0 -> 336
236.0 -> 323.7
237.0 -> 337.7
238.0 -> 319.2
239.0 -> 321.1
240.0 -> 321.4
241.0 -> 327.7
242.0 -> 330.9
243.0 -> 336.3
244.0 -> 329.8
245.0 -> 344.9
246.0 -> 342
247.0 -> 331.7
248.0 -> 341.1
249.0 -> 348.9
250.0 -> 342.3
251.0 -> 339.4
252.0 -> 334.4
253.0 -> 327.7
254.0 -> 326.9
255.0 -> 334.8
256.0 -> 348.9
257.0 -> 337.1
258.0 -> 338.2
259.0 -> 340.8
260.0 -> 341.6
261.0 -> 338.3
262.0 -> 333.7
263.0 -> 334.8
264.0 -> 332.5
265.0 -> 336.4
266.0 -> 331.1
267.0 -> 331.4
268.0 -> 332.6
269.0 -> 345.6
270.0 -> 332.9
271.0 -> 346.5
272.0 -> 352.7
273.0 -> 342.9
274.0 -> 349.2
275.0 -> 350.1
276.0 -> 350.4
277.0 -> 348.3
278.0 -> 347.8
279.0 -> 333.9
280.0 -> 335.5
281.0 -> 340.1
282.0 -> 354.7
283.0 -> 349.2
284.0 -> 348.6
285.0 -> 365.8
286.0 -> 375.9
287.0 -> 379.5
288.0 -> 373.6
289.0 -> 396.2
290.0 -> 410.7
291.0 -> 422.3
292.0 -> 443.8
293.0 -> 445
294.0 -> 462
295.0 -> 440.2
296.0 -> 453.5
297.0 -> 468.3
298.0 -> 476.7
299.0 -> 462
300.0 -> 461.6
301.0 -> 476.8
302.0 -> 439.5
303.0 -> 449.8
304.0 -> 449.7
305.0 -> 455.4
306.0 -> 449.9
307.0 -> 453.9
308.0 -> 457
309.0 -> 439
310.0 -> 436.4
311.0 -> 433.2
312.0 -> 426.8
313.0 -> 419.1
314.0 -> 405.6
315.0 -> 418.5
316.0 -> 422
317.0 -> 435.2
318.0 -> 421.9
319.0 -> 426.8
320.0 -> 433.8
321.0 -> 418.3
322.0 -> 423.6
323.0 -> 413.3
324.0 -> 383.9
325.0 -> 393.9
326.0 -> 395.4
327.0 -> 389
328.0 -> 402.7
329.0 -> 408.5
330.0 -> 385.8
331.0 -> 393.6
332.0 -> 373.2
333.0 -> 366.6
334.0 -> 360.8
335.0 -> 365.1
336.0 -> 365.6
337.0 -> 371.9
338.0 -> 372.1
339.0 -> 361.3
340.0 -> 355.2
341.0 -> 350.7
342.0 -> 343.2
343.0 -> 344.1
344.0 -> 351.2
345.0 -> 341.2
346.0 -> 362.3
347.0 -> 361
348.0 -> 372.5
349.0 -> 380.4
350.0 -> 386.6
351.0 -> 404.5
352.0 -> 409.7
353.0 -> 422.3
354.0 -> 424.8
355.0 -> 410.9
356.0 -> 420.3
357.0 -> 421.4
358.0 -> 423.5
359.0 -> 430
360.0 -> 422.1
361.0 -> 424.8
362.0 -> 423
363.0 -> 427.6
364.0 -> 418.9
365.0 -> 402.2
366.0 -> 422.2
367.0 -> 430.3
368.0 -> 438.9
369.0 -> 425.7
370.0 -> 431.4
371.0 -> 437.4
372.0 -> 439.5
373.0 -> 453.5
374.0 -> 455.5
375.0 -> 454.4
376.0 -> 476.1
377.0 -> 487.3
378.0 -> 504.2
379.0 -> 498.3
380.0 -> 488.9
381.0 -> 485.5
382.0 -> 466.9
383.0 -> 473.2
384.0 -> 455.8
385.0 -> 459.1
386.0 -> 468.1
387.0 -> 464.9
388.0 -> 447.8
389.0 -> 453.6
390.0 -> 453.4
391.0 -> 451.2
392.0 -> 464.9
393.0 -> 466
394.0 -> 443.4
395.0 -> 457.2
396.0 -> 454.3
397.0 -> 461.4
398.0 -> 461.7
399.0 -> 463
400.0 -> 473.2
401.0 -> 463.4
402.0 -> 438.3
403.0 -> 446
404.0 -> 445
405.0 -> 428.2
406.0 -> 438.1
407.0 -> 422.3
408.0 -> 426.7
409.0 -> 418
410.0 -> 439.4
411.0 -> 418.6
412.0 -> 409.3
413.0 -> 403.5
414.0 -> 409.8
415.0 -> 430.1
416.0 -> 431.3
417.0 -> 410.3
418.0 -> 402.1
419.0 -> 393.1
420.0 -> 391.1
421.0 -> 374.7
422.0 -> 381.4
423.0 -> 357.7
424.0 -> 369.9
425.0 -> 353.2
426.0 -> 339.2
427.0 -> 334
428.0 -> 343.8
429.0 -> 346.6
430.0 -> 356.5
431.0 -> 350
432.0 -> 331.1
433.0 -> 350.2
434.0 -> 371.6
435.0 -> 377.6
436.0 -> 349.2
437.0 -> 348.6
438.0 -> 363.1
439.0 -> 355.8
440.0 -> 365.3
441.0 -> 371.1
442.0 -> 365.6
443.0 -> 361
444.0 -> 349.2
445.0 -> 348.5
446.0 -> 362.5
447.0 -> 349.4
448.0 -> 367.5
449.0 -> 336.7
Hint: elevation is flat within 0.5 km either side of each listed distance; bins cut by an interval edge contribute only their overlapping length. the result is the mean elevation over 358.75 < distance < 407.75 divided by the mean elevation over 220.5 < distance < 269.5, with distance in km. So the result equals 1.34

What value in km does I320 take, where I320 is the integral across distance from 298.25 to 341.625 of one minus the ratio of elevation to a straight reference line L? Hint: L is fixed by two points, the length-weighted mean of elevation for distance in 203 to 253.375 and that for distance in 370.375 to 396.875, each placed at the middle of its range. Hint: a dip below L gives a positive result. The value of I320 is 0.1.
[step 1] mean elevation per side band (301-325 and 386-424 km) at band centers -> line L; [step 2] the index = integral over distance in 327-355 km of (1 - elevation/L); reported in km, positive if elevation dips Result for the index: 3.6 km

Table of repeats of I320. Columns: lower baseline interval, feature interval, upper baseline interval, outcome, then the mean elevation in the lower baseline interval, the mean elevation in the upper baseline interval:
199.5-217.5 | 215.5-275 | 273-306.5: 5.7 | 352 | 404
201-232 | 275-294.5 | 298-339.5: 0.8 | 350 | 416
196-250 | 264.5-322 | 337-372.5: -4.3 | 342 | 399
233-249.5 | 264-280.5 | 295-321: 1.8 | 332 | 442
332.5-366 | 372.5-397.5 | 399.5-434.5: -4.6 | 388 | 397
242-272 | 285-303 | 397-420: -3.6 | 337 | 430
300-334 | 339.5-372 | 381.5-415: 2.4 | 421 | 447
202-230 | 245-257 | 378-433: 0.9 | 351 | 424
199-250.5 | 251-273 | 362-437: 1.4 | 343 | 425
